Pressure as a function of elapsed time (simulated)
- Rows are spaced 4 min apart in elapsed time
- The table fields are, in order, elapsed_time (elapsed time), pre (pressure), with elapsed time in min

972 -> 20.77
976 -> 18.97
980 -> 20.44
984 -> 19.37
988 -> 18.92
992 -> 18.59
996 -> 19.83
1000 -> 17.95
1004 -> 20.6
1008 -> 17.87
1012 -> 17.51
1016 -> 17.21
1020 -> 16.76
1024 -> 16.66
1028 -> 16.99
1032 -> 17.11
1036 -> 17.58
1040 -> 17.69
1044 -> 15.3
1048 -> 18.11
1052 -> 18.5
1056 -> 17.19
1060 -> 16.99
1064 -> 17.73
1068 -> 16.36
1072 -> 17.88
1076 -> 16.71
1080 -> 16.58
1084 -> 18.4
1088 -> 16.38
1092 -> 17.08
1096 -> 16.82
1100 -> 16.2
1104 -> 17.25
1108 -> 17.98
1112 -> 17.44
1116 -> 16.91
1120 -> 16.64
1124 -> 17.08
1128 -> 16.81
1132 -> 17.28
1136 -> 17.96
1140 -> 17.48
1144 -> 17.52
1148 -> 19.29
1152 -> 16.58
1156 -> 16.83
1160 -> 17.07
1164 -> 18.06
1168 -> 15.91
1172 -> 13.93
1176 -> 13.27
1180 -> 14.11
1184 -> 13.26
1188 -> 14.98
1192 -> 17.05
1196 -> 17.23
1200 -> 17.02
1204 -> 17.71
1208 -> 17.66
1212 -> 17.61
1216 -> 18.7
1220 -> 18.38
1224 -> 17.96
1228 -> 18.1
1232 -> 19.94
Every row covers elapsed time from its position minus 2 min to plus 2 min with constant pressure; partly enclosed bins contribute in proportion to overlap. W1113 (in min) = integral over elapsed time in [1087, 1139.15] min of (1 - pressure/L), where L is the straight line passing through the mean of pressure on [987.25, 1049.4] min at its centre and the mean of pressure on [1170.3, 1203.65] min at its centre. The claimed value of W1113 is -2.4 min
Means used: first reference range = 17.8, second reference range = 15.2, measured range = 17.1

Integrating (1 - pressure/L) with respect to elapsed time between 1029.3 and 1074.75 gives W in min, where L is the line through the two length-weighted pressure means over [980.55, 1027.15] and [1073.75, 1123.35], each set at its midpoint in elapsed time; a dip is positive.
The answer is 1.0 min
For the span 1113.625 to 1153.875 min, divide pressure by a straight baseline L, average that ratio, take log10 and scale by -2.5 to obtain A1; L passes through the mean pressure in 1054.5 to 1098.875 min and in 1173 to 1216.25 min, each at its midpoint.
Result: -0.05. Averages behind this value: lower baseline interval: 17.1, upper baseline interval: 16.1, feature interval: 17.4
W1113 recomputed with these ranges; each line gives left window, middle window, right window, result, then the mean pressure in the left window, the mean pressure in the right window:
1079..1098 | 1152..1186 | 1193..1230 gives 4.2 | 17.1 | 17.8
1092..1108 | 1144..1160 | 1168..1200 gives -1.8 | 17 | 15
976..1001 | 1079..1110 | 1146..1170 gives 1.6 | 19.2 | 17.3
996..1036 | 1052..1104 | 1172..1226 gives 0.6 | 17.7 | 16.4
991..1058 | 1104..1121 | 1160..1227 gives -0.2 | 17.7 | 16.5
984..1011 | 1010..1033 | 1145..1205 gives 1.9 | 18.9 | 16.2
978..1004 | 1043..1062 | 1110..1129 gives 0.9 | 19.3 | 17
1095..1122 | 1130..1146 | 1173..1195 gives -1.5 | 17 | 14.6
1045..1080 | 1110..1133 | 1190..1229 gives 0.6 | 17.3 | 17.7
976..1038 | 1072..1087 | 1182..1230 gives 0.5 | 18.2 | 17.1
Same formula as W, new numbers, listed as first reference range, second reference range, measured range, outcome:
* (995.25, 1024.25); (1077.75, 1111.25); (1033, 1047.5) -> 0.58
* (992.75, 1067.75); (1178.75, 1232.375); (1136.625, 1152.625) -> -0.52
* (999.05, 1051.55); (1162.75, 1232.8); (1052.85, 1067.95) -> 0.05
